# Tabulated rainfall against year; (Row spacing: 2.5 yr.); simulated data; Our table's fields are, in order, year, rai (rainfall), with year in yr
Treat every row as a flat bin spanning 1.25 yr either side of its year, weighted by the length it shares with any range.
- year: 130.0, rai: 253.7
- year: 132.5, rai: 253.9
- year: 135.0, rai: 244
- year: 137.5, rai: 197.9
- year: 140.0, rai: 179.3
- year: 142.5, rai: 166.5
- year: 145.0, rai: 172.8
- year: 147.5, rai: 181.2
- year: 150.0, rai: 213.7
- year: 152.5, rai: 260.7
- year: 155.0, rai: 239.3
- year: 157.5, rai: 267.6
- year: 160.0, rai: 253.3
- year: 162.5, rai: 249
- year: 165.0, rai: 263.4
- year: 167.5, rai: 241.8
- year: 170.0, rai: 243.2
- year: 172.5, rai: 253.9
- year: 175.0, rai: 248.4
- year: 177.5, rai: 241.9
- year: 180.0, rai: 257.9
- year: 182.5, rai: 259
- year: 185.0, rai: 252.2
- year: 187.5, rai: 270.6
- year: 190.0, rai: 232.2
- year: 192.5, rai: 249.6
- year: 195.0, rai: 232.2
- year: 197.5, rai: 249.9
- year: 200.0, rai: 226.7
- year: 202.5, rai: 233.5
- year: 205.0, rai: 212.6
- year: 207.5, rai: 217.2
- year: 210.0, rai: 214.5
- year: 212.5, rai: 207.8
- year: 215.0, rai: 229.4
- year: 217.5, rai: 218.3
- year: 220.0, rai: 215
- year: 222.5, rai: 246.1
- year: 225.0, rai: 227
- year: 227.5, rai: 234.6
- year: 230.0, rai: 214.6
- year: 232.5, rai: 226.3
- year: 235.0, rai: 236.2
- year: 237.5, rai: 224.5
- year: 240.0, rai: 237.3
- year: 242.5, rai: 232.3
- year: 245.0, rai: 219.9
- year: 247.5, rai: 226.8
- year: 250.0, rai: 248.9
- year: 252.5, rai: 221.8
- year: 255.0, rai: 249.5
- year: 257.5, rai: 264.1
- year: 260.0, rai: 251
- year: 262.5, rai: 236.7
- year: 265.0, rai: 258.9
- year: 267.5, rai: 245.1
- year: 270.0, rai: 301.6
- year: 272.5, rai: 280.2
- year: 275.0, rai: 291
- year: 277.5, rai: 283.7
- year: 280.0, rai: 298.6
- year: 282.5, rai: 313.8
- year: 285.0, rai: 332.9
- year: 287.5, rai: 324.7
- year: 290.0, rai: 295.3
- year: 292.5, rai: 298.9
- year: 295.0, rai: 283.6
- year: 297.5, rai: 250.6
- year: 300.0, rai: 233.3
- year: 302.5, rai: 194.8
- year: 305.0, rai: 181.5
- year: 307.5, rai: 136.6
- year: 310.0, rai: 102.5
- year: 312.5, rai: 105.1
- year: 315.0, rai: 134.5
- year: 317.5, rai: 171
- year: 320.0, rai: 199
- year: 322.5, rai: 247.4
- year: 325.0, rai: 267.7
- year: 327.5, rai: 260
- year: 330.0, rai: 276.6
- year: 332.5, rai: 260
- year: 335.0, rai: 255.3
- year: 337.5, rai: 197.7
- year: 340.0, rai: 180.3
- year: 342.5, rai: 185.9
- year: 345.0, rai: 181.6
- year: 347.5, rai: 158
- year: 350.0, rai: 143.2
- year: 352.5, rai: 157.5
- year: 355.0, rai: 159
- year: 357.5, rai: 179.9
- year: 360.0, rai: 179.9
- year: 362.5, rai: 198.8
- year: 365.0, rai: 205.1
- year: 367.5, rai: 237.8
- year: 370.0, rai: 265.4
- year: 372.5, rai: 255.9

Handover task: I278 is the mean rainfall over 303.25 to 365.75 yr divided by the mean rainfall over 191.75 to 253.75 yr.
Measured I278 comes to 0.8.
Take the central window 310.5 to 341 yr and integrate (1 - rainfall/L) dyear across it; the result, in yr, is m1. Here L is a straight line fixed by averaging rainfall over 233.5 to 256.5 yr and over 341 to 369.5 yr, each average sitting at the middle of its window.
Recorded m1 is -2.3 yr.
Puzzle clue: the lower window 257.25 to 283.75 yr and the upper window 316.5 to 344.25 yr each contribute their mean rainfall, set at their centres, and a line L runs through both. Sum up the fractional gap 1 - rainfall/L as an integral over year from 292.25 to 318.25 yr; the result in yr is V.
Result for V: 6.5 yr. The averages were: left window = 275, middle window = 186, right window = 227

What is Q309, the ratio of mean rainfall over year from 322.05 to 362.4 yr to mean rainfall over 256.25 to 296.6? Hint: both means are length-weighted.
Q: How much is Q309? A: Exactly 0.72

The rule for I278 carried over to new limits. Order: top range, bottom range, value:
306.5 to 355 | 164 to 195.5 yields 0.76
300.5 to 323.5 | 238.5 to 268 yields 0.69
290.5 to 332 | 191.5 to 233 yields 0.93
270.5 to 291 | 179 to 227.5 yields 1.29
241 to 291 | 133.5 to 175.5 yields 1.18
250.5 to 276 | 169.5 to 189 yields 1.02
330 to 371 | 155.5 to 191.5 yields 0.79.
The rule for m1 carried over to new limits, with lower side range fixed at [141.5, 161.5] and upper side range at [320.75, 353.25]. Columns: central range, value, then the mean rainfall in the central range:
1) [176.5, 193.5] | -2.55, 252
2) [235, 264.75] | -2.92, 238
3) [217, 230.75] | -0.56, 227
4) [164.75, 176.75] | -1.58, 249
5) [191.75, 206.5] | -0.98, 233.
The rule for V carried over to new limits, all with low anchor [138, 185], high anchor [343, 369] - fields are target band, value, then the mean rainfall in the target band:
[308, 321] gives 3.4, 141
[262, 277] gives -4.9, 271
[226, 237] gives -0.7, 228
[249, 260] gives -2.0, 247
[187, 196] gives -0.8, 244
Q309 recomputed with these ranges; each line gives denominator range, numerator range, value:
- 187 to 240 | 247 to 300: 1.20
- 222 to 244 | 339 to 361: 0.73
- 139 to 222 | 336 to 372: 0.82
